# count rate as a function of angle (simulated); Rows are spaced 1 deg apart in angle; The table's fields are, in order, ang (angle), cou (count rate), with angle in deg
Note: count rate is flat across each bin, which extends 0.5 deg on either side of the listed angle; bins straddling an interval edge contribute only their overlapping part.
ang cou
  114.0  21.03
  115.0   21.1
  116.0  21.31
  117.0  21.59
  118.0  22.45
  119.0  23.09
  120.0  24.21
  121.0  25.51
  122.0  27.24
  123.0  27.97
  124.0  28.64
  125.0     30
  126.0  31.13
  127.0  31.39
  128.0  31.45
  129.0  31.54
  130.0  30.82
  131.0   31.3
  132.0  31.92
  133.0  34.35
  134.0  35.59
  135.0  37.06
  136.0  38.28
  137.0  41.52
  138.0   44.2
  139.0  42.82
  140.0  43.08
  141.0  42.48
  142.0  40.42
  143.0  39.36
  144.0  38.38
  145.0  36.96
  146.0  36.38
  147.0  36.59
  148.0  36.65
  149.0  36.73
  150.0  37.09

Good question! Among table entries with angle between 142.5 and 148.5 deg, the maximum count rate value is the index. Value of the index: 39.36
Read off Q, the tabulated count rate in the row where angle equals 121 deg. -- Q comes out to 25.51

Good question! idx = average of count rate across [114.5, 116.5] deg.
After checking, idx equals 21.2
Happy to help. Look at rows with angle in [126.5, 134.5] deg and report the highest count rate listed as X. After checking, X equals 35.59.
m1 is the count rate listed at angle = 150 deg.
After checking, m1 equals 37.09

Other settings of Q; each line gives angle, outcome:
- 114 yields 21.03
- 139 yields 42.82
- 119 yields 23.09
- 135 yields 37.06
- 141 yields 42.48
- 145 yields 36.96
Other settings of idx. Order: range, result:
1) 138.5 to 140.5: 43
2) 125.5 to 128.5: 31.3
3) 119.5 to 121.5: 24.9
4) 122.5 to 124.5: 28.3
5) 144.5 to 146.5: 36.7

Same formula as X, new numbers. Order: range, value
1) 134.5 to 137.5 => 41.52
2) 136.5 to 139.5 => 44.2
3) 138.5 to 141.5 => 43.08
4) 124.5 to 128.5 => 31.45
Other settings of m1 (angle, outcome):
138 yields 44.2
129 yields 31.54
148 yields 36.65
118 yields 22.45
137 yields 41.52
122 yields 27.24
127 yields 31.39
